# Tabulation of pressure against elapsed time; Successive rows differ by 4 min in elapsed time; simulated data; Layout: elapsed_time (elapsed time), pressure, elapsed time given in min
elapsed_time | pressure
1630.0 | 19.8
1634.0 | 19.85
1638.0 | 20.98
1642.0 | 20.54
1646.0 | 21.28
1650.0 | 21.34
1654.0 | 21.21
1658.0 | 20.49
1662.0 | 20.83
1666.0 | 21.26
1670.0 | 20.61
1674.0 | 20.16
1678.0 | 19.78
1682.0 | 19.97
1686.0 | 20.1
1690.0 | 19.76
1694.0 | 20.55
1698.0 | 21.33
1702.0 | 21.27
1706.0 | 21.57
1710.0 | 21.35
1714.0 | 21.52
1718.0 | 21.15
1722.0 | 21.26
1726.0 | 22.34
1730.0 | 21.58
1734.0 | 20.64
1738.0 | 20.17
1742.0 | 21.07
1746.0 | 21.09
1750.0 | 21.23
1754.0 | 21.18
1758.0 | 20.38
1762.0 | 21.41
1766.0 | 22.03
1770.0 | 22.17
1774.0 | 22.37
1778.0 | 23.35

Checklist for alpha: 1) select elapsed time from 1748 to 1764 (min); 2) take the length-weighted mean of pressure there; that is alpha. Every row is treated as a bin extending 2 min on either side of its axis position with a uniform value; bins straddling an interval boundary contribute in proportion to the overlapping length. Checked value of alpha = 21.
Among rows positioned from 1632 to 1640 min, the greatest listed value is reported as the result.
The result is 20.98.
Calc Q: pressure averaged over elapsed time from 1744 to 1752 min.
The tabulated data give 21.2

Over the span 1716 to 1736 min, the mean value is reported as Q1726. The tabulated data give 21.4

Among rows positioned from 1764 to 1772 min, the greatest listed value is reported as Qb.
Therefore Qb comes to 22.17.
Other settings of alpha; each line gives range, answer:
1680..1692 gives 19.9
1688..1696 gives 20.2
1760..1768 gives 21.7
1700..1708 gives 21.4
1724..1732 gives 22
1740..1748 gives 21.1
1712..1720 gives 21.3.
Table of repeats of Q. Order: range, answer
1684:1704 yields 20.6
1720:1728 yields 21.8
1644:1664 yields 21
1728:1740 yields 20.8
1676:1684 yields 19.9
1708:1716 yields 21.4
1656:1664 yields 20.7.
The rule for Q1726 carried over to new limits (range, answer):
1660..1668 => 21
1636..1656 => 21.1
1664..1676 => 20.7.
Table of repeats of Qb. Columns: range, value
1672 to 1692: 20.16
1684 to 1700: 21.33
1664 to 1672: 21.26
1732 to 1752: 21.23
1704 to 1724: 21.57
